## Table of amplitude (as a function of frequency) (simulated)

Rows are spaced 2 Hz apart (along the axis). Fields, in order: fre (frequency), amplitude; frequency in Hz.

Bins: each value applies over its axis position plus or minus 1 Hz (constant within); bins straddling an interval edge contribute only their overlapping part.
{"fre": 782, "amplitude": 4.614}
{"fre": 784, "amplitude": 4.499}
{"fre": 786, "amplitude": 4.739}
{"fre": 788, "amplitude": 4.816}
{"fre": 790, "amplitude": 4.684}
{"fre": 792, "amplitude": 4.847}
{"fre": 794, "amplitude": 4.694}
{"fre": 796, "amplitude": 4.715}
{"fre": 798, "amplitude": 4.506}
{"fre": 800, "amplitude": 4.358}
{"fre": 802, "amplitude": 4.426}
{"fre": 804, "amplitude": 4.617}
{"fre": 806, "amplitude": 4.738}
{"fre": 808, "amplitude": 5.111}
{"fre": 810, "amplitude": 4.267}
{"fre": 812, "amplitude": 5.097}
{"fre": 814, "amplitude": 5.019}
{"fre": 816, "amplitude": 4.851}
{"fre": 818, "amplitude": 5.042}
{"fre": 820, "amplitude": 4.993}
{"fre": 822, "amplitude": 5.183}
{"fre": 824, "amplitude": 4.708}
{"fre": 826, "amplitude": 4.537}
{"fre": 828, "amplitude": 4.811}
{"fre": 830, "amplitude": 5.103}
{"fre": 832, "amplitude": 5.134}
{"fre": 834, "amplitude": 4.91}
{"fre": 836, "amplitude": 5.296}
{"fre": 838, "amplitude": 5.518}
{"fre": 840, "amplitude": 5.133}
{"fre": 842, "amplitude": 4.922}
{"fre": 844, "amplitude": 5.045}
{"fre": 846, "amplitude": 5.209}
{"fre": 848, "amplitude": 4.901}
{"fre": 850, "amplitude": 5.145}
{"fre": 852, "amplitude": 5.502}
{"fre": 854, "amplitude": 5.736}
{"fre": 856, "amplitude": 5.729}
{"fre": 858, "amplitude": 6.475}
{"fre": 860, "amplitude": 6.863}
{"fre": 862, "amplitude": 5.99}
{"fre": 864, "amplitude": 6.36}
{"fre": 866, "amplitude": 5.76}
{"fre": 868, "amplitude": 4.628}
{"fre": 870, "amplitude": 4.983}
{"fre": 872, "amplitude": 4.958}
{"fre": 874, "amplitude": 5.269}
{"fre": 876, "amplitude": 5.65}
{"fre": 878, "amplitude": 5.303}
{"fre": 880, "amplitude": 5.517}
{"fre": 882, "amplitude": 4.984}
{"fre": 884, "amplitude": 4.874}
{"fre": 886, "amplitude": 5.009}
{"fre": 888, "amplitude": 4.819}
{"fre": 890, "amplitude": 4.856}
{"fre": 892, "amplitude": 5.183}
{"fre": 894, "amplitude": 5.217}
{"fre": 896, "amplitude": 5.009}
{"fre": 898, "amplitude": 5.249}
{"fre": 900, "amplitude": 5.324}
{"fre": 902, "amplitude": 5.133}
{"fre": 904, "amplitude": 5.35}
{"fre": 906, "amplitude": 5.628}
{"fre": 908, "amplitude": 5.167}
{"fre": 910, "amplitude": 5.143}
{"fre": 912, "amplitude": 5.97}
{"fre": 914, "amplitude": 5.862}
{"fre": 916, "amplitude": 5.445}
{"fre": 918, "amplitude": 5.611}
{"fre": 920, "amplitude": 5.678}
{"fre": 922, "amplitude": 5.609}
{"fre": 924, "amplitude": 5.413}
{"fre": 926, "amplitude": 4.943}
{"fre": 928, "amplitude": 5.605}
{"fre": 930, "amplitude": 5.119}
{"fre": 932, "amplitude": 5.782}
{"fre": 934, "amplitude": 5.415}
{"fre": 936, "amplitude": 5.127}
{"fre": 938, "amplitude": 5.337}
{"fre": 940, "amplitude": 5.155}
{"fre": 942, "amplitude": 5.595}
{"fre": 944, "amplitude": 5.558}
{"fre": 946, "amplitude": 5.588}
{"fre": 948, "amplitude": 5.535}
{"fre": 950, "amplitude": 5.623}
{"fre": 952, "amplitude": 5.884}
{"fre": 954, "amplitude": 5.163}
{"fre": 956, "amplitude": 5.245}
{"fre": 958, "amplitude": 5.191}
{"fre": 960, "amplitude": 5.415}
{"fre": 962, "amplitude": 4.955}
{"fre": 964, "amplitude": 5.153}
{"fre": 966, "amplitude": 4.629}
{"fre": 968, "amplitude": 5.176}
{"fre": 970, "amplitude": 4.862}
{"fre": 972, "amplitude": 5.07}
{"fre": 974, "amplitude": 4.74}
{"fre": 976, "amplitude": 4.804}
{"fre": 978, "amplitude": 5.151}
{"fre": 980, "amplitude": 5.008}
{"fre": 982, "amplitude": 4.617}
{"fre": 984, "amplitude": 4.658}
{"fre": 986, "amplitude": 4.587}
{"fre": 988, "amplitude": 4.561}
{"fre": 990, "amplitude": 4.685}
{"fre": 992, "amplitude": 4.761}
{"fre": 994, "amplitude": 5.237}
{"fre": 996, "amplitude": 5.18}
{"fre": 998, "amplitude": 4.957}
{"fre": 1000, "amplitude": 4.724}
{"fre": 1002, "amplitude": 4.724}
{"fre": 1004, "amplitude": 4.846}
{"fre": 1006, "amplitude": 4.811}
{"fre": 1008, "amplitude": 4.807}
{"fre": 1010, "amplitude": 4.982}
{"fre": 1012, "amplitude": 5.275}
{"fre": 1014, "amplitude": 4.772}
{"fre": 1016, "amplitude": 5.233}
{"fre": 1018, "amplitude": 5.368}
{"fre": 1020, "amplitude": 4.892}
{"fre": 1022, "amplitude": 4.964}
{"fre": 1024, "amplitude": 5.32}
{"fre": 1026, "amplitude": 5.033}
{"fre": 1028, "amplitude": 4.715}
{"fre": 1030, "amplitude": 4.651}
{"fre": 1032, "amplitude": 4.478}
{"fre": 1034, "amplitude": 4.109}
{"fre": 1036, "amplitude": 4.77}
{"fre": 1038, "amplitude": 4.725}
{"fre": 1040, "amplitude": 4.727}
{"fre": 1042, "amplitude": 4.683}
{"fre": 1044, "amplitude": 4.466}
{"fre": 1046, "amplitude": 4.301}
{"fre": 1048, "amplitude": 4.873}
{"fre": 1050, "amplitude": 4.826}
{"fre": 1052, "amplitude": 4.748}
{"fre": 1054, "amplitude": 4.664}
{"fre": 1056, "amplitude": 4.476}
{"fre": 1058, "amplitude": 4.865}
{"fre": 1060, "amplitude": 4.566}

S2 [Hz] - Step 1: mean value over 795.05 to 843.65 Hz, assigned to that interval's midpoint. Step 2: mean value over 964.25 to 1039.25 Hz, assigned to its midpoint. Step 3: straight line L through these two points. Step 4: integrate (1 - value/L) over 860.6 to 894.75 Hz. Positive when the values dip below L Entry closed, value -2.8 Hz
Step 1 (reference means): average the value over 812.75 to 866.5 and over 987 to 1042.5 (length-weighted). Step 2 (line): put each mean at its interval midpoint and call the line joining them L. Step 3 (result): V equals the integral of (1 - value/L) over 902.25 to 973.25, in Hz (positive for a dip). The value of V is -4.2 Hz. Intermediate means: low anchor 5.32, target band 5.37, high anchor 4.86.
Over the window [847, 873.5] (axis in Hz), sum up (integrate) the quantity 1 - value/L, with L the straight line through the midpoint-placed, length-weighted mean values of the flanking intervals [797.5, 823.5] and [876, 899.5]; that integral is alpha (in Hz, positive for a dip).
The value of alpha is -3.2 Hz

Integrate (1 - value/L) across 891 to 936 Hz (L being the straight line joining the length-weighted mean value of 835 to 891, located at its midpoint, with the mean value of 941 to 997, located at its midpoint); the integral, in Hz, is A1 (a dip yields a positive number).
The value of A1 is -1.4 Hz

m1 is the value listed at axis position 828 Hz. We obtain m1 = 4.811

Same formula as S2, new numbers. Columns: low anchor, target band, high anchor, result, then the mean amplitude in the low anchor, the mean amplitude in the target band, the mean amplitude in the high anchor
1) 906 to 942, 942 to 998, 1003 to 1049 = 0.9 Hz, 5.44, 5.08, 4.82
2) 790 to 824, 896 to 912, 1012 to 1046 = -1.7 Hz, 4.77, 5.31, 4.81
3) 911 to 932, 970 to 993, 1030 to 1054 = 1.3 Hz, 5.54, 4.79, 4.61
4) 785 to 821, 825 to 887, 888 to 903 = -4.6 Hz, 4.75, 5.33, 5.12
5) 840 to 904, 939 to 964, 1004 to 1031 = -1.2 Hz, 5.34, 5.4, 4.98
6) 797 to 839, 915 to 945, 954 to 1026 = -3.0 Hz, 4.87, 5.43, 4.96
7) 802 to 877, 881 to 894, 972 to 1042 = 0.3 Hz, 5.21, 4.97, 4.85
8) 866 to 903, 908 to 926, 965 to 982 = -1.7 Hz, 5.13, 5.53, 4.91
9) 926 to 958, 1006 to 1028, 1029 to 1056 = -1.0 Hz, 5.42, 5.04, 4.61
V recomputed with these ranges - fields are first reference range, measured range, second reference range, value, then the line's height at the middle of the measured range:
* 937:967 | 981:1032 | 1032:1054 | 0.2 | 4.91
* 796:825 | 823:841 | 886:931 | -0.4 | 4.9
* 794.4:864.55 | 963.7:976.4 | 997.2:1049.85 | 0.0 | 4.9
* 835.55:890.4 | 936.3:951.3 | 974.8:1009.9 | -1.3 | 5.04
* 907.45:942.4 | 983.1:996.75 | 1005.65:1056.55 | 0.7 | 5.05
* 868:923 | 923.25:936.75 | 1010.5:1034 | -0.4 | 5.18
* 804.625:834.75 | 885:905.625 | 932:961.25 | 0.3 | 5.21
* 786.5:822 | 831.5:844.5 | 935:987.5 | -0.8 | 4.84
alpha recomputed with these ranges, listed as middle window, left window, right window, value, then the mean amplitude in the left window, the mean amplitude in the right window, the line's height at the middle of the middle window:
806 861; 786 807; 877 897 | -4.1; 4.64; 5.08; 4.82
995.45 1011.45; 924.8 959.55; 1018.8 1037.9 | 0.2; 5.4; 4.77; 4.96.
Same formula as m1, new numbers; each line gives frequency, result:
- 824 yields 4.708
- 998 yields 4.957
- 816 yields 4.851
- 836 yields 5.296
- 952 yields 5.884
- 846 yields 5.209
